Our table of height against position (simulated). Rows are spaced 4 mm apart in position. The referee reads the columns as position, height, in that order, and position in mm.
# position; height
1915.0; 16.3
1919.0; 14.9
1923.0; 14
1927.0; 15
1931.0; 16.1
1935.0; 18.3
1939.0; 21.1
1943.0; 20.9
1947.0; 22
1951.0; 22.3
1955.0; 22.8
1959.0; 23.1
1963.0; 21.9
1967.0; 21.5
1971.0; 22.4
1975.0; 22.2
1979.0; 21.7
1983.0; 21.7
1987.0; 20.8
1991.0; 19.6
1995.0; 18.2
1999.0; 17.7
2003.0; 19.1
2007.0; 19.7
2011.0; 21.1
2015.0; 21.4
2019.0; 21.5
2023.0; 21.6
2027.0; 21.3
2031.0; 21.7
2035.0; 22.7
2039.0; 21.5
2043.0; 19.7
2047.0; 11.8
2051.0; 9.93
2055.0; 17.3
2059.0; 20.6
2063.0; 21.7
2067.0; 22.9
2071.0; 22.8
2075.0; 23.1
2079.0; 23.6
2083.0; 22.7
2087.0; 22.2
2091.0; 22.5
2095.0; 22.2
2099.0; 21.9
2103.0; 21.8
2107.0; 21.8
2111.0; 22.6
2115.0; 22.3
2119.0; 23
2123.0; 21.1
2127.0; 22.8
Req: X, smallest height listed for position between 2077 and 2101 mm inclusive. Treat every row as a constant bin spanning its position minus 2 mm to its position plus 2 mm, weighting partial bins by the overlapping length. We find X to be 21.9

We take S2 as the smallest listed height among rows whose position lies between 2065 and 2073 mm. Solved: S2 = 22.8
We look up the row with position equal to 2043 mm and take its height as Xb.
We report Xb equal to 19.7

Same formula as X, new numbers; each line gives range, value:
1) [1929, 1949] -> 16.1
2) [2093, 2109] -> 21.8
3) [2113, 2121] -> 22.3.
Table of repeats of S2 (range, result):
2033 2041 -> 21.5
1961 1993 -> 19.6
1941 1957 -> 20.9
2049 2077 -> 9.93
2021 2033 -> 21.3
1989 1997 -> 18.2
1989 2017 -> 17.7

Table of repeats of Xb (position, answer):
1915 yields 16.3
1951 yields 22.3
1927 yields 15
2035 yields 22.7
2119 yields 23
